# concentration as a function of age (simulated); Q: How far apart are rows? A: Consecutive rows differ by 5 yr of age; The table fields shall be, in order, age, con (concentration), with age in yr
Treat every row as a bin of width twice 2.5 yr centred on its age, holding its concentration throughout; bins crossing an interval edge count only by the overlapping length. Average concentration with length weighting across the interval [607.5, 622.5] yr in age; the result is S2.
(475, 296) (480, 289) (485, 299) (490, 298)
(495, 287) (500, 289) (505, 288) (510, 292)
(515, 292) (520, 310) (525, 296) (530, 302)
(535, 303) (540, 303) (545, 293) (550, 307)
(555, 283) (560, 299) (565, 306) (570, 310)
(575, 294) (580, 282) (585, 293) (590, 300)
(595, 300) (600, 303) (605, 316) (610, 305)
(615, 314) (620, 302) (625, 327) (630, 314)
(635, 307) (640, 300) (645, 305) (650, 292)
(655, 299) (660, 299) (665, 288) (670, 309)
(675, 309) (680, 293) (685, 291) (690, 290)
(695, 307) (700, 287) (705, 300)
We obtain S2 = 307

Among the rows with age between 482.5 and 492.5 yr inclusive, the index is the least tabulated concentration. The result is 298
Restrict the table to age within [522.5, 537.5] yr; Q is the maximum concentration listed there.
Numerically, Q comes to 303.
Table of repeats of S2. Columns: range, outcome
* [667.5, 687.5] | 300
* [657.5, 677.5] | 301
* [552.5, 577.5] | 298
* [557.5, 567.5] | 302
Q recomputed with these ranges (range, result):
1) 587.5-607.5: 316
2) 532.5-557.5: 307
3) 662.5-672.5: 309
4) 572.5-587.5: 294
